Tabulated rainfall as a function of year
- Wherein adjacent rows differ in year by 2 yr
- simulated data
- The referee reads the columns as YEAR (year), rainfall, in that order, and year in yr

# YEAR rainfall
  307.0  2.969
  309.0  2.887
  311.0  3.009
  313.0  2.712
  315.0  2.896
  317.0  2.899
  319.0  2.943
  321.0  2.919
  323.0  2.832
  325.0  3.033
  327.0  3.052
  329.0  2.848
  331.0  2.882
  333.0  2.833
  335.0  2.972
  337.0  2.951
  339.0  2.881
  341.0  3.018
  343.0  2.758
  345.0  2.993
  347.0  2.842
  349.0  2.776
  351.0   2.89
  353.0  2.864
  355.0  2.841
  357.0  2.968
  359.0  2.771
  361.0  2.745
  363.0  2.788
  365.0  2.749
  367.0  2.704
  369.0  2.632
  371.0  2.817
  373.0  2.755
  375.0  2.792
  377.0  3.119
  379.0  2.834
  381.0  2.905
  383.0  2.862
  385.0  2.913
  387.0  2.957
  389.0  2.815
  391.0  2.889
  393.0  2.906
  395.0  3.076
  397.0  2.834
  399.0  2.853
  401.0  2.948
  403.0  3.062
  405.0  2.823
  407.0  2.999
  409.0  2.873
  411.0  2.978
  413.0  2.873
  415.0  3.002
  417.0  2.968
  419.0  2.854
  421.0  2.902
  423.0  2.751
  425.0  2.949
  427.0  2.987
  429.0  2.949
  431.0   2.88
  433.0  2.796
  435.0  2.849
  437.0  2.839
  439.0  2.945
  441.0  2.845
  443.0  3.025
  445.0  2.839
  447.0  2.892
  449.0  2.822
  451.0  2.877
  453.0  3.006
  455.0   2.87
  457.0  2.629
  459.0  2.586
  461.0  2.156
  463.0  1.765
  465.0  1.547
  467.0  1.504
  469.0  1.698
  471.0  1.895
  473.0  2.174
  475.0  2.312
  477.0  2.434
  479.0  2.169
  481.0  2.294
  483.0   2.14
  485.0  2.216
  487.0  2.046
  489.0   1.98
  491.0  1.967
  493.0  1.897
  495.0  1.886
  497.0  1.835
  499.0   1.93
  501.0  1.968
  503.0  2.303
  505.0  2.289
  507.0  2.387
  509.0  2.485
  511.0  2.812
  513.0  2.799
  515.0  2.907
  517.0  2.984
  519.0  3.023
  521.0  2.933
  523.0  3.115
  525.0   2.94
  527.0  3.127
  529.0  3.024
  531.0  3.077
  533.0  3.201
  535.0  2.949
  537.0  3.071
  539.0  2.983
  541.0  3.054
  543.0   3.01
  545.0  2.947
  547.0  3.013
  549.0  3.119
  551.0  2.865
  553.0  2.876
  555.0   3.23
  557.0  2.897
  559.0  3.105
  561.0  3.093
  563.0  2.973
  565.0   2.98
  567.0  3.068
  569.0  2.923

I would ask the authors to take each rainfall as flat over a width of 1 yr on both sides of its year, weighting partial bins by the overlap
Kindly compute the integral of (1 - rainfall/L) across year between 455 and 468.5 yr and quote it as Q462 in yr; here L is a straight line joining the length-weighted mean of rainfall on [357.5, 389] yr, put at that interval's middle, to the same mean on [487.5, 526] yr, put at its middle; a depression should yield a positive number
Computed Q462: 2.6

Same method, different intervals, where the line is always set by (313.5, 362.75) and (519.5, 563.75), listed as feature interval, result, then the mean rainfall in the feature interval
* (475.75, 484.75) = 2.2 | 2.26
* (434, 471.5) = 5.7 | 2.51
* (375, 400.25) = 0.1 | 2.91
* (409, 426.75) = 0.2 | 2.91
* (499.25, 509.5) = 2.6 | 2.25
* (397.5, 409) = 0.0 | 2.93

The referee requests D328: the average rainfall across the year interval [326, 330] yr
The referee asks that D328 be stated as 2.95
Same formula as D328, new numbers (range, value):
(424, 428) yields 2.97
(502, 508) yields 2.33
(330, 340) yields 2.9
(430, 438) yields 2.84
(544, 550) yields 3.03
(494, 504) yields 1.98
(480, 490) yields 2.14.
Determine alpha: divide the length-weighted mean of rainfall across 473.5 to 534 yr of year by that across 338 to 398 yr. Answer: 0.9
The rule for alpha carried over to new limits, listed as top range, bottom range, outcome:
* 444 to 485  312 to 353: 0.80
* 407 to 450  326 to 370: 1.02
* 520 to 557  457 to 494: 1.47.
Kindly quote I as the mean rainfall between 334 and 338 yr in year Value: 2.96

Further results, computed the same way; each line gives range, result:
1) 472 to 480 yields 2.27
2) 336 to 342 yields 2.95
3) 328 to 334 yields 2.85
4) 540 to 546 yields 3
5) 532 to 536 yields 3.08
